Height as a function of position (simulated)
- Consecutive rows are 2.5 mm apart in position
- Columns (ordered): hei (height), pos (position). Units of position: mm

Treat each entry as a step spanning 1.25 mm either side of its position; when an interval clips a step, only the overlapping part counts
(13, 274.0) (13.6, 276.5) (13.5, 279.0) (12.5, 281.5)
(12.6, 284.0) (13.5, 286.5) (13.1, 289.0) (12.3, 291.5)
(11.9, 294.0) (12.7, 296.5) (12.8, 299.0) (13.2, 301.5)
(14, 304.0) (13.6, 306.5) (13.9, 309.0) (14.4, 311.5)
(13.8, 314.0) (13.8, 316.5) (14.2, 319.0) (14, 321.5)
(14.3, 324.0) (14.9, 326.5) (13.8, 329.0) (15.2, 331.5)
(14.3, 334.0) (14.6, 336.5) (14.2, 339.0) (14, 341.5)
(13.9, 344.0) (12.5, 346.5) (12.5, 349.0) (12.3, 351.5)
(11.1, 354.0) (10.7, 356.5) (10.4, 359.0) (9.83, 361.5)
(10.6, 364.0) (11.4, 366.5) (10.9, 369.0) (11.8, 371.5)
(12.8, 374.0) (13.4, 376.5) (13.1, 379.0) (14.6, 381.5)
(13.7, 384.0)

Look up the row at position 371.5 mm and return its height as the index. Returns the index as 11.8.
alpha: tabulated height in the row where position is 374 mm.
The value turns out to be 12.8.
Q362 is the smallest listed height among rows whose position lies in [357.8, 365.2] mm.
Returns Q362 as 9.83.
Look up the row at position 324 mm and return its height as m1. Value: 14.3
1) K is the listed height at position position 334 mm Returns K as 14.3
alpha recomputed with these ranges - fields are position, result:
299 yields 12.8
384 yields 13.7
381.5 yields 14.6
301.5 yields 13.2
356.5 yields 10.7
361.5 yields 9.83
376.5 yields 13.4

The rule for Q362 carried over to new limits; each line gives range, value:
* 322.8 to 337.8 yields 13.8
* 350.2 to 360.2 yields 10.4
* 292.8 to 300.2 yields 11.9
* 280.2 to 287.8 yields 12.5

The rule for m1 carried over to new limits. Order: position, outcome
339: 14.2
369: 10.9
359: 10.4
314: 13.8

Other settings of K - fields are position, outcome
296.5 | 12.7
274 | 13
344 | 13.9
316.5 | 13.8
